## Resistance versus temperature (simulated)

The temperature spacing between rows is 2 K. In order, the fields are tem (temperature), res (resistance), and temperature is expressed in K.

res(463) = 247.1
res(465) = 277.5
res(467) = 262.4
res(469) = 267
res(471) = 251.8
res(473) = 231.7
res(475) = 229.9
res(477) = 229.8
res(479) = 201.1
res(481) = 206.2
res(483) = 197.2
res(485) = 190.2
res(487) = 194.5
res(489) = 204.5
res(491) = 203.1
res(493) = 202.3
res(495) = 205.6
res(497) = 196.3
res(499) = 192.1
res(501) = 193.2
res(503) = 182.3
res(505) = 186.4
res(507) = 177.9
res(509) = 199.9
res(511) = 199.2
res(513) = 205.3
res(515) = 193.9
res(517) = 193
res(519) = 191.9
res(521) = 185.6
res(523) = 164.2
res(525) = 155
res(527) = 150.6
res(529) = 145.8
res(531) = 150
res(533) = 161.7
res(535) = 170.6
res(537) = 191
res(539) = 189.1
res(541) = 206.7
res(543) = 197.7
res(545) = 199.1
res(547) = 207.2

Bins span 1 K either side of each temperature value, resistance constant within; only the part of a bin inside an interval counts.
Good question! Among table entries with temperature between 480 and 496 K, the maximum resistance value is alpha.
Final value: 206.2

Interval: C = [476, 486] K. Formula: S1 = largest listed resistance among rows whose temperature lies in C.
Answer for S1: 229.8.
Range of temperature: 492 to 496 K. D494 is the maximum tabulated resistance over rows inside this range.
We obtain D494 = 205.6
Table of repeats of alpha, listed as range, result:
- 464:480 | 277.5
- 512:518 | 205.3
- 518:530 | 191.9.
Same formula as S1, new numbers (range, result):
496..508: 196.3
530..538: 191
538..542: 206.7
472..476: 231.7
